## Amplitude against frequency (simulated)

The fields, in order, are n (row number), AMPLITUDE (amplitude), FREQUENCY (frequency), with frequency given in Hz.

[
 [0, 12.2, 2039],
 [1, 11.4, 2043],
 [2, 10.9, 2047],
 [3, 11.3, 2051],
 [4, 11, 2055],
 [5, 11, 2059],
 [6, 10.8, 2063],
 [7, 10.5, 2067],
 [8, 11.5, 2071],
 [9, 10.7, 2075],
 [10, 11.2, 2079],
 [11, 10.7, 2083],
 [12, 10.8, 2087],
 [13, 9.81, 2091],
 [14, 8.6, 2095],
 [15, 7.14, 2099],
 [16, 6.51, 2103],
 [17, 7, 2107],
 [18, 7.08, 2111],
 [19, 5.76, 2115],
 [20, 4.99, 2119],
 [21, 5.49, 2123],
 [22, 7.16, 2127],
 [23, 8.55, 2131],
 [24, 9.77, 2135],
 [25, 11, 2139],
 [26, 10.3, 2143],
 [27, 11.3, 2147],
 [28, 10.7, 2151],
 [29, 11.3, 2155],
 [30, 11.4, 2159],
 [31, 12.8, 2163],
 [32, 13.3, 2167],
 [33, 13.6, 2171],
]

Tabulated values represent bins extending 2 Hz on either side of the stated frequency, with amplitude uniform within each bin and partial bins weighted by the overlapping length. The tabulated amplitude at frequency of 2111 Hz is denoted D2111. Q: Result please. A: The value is 7.08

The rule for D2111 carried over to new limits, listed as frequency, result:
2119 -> 4.99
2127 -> 7.16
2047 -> 10.9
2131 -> 8.55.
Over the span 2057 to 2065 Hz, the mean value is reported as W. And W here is 10.9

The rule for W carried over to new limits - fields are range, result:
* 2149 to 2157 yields 11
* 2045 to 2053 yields 11.1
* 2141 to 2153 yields 10.8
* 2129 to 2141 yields 9.77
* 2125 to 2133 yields 7.86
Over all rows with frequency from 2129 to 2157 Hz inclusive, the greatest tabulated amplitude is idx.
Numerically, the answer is 11.3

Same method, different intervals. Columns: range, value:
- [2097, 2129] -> 7.16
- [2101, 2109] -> 7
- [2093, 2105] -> 8.6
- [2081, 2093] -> 10.8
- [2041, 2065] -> 11.4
